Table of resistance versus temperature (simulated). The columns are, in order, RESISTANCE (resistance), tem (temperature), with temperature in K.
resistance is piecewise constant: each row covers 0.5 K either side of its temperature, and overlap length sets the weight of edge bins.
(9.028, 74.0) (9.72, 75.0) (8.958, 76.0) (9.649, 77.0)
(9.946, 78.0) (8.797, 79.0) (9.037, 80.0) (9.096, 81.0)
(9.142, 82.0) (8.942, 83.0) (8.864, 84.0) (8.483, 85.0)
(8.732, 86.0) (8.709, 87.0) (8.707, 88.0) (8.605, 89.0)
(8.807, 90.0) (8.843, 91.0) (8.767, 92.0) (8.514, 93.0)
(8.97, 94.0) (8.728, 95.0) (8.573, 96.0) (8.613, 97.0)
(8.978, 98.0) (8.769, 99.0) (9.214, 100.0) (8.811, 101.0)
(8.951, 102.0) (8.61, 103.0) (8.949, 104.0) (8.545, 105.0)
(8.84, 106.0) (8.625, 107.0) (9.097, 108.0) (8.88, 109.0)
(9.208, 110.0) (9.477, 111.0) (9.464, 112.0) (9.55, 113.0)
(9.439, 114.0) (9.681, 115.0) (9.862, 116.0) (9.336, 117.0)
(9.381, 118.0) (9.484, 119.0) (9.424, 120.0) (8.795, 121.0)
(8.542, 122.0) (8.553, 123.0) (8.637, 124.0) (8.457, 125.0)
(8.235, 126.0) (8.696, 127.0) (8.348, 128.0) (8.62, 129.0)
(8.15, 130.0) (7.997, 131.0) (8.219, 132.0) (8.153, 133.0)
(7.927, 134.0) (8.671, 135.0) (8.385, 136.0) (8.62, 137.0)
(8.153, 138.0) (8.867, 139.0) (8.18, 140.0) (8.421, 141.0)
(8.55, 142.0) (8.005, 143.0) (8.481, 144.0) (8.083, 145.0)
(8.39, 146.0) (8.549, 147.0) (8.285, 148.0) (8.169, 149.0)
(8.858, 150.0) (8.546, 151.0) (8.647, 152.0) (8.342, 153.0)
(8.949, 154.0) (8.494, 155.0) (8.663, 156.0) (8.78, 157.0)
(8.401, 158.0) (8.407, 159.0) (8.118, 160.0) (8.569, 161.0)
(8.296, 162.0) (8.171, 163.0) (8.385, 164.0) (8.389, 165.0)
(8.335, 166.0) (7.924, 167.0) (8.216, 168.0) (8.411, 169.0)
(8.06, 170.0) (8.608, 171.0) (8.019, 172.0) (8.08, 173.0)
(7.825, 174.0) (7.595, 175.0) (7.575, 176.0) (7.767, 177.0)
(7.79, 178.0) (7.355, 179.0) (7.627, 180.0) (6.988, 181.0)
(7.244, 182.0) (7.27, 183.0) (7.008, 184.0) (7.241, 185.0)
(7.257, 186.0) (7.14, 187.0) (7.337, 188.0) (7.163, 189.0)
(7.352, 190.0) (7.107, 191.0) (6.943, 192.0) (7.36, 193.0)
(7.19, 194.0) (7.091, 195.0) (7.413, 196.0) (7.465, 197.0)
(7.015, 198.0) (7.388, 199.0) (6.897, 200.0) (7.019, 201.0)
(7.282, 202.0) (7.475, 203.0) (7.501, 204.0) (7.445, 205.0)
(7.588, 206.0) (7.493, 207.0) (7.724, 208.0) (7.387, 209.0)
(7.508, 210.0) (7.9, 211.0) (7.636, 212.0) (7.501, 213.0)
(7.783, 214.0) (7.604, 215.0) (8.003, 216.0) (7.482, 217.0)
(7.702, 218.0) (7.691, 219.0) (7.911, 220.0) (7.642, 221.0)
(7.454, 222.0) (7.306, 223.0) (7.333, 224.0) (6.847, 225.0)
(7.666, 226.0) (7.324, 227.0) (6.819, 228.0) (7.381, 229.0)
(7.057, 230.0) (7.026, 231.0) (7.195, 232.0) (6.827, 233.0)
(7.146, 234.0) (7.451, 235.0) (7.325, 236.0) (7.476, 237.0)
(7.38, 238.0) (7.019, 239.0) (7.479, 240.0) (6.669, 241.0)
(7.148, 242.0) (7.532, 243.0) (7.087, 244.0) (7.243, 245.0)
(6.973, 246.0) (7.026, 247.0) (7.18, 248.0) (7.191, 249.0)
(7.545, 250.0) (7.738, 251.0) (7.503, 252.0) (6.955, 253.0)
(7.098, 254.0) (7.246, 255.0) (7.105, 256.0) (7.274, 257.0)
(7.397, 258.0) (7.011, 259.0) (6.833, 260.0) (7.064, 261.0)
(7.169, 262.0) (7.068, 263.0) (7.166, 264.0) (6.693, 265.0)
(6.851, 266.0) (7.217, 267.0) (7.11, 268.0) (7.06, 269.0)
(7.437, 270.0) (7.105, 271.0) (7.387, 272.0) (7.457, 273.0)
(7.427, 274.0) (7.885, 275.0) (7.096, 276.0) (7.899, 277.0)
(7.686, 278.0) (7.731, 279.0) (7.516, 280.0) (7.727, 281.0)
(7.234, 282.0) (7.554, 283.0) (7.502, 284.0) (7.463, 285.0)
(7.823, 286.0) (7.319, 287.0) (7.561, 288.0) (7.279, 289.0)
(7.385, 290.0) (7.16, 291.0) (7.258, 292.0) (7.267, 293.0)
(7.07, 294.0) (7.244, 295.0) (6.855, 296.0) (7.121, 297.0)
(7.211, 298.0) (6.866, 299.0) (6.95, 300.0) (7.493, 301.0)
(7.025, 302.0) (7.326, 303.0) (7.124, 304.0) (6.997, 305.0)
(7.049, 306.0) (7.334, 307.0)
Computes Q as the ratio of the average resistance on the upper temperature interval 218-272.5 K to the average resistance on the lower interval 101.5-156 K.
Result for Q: 0.8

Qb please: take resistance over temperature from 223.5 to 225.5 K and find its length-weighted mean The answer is 7.09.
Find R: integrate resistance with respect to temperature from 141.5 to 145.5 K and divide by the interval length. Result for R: 8.28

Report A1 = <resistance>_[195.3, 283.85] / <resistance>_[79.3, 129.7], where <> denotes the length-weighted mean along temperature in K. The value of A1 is 0.8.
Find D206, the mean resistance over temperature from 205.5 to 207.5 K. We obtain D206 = 7.54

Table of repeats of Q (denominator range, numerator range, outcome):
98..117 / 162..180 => 0.88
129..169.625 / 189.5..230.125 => 0.88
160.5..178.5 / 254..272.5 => 0.88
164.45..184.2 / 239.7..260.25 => 0.92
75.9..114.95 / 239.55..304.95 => 0.81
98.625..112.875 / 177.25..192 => 0.81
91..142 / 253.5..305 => 0.83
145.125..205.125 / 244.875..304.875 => 0.93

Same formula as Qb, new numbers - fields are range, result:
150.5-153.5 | 8.51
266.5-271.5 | 7.19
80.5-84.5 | 9.01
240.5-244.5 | 7.11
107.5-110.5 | 9.06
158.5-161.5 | 8.36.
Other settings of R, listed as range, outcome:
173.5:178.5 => 7.71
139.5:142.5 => 8.38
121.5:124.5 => 8.58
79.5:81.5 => 9.07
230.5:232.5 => 7.11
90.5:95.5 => 8.76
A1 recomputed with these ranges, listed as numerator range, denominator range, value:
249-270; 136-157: 0.85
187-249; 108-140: 0.83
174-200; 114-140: 0.84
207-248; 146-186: 0.91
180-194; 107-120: 0.77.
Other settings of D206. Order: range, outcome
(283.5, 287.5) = 7.53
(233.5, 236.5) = 7.31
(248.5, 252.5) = 7.49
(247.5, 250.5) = 7.31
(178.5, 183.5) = 7.3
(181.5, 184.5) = 7.17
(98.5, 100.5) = 8.99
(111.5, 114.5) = 9.48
